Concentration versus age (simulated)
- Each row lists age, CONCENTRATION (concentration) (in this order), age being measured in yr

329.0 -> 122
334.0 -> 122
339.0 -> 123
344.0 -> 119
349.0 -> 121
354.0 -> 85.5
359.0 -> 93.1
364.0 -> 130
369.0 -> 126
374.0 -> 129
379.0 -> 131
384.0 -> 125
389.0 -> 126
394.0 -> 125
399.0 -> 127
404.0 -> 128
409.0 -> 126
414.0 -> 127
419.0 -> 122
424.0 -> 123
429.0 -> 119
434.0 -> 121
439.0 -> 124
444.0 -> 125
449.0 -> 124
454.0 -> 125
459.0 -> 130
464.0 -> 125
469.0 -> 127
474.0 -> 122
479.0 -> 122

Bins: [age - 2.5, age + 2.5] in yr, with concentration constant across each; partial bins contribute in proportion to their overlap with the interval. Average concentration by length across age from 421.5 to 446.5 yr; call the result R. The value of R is 122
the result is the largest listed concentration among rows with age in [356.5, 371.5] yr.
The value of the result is 130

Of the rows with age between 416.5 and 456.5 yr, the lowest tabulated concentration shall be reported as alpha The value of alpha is 119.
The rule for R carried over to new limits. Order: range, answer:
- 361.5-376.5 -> 128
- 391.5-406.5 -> 127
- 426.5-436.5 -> 120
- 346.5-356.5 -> 103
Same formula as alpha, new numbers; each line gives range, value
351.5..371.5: 85.5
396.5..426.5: 122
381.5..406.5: 125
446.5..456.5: 124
